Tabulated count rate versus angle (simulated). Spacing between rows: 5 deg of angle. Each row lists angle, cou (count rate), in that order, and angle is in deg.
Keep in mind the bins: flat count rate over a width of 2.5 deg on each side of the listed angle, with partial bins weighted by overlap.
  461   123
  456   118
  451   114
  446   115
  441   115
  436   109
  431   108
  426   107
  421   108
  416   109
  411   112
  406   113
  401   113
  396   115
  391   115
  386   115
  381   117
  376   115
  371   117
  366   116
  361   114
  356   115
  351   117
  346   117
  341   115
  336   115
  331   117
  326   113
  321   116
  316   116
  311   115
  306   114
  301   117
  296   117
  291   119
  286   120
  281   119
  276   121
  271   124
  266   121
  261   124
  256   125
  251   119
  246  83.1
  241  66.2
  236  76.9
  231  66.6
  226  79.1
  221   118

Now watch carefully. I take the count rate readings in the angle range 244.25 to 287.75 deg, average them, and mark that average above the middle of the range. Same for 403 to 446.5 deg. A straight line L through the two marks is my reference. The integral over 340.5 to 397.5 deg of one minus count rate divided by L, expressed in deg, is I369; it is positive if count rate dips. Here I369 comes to -1.3 deg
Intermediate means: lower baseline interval 118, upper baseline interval 110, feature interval 116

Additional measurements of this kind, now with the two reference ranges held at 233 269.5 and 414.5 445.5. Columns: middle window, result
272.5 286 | -2.20 deg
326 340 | -1.28 deg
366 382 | -1.32 deg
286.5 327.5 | -4.53 deg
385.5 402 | -0.97 deg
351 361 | -0.81 deg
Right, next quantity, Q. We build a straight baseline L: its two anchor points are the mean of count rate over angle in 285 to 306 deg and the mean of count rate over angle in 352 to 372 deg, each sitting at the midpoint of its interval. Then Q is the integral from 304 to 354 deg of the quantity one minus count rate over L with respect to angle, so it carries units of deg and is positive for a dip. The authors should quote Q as 0.4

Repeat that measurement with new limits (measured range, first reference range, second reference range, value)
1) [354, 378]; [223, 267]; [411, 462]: -2.15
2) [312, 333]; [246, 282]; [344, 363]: 0.28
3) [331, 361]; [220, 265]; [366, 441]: -2.63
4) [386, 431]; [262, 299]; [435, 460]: 1.85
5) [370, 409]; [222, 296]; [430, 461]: -1.18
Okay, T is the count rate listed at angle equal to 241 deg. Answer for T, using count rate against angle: 66.2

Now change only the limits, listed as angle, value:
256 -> 125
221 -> 118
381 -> 117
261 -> 124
